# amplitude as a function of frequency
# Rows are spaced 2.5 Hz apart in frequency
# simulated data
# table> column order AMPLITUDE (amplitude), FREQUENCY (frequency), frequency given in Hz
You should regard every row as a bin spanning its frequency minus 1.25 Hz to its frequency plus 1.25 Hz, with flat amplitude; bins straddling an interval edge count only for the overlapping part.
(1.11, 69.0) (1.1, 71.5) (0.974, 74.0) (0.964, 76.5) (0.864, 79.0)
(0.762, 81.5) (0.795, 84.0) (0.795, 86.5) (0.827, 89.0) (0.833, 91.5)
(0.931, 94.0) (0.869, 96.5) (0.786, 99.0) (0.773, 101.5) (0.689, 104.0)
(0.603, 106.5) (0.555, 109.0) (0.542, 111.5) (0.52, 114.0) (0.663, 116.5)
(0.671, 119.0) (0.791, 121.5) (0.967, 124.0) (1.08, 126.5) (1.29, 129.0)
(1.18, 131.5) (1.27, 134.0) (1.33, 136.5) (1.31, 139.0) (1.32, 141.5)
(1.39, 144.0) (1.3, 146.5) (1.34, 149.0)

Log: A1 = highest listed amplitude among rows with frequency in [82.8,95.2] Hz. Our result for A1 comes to 0.931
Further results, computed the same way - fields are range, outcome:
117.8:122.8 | 0.791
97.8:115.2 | 0.786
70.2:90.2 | 1.1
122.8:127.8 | 1.08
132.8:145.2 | 1.39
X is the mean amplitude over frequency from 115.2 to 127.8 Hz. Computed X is 0.835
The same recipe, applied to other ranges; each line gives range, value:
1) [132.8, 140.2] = 1.3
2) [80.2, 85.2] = 0.779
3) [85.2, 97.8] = 0.851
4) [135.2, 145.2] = 1.34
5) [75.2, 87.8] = 0.837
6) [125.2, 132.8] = 1.18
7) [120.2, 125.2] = 0.876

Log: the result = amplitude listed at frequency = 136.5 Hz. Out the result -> 1.33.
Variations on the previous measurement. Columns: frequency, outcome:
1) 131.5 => 1.18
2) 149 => 1.34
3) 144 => 1.39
